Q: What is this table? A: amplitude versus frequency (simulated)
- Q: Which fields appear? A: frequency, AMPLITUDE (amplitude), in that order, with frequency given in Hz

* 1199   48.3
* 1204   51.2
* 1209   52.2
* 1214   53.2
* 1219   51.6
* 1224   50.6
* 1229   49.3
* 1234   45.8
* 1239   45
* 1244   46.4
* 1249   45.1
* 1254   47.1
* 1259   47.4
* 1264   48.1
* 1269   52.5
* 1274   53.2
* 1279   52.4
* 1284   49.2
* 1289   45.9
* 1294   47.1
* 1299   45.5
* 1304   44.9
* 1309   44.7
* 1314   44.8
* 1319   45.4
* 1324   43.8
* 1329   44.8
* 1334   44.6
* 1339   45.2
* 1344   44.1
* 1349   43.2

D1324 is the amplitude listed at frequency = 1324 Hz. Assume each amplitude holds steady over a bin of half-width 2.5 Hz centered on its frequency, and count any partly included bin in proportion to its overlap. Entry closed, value 43.8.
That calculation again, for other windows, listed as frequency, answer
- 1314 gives 44.8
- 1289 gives 45.9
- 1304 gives 44.9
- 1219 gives 51.6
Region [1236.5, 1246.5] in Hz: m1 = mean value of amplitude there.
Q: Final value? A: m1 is 45.7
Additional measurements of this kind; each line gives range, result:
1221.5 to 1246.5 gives 47.4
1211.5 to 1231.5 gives 51.2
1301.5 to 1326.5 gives 44.7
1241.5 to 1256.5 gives 46.2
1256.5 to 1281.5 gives 50.7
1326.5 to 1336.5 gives 44.7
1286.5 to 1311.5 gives 45.6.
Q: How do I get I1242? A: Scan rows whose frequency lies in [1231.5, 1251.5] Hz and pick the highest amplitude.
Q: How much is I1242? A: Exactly 46.4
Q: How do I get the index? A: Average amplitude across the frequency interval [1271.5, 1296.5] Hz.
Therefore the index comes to 49.6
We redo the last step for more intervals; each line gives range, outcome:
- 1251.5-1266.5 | 47.5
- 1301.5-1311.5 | 44.8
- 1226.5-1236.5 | 47.5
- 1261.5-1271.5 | 50.3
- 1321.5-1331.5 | 44.3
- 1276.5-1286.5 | 50.8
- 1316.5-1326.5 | 44.6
